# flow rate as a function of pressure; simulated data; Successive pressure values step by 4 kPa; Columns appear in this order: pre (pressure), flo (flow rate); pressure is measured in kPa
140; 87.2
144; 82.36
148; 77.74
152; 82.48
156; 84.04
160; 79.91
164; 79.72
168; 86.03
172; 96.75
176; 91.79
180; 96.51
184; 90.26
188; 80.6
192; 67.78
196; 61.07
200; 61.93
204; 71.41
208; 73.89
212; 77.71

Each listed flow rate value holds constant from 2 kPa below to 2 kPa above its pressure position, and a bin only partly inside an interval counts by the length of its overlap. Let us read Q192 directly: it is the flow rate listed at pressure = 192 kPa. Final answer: 67.78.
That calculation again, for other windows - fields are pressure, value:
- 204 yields 71.41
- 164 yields 79.72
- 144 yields 82.36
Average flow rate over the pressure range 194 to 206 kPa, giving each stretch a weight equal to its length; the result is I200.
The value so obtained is 64.8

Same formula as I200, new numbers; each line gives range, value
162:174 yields 87.5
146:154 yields 80.1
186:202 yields 67.8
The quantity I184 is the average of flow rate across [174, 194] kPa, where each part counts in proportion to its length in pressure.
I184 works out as 85.4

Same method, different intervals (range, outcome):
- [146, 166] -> 80.8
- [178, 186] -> 93.4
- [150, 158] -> 83.3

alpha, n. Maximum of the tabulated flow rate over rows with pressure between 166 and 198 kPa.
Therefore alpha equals 96.75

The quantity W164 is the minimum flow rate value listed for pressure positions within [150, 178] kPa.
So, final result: 79.72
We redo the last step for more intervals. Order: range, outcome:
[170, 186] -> 90.26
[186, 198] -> 61.07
